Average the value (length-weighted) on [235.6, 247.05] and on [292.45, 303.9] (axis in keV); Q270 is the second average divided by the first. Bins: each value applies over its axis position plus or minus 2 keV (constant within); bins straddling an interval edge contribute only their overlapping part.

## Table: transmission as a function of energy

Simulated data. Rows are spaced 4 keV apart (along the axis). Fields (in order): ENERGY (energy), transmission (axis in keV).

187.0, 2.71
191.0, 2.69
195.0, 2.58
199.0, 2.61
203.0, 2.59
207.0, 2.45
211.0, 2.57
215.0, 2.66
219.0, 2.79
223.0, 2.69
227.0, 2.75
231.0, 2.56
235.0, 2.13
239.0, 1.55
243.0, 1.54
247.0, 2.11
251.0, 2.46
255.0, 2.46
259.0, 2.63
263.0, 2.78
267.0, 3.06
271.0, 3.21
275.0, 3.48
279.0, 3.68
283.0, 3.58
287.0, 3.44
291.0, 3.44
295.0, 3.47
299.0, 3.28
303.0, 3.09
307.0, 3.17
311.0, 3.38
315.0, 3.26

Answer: 1.92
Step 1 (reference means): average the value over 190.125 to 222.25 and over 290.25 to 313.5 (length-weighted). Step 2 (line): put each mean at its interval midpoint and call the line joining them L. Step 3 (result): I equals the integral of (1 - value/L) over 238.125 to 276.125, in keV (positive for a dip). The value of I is 5.8 keV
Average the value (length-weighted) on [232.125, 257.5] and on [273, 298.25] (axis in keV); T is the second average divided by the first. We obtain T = 1.7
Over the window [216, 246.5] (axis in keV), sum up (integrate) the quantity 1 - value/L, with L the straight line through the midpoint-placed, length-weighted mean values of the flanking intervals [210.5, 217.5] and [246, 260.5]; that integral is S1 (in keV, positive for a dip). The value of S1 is 3.1 keV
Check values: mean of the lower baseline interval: 2.64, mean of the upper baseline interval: 2.43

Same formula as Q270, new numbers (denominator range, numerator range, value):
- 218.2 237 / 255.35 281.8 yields 1.21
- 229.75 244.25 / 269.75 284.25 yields 1.81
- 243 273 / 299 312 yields 1.24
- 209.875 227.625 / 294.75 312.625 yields 1.21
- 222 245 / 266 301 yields 1.56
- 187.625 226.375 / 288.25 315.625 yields 1.26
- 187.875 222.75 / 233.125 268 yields 0.87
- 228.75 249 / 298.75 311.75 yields 1.61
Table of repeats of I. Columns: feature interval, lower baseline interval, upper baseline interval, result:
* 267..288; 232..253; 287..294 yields -2.7 keV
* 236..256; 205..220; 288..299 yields 6.4 keV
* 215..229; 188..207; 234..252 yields -3.1 keV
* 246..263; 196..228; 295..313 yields 2.6 keV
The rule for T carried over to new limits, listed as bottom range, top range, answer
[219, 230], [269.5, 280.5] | 1.27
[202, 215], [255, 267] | 1.07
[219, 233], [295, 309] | 1.20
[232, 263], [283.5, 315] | 1.53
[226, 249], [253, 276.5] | 1.41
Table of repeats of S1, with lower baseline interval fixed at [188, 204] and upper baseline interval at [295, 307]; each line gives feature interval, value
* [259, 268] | 0.5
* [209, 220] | 0.3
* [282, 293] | -1.1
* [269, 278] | -0.9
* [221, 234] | 0.8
